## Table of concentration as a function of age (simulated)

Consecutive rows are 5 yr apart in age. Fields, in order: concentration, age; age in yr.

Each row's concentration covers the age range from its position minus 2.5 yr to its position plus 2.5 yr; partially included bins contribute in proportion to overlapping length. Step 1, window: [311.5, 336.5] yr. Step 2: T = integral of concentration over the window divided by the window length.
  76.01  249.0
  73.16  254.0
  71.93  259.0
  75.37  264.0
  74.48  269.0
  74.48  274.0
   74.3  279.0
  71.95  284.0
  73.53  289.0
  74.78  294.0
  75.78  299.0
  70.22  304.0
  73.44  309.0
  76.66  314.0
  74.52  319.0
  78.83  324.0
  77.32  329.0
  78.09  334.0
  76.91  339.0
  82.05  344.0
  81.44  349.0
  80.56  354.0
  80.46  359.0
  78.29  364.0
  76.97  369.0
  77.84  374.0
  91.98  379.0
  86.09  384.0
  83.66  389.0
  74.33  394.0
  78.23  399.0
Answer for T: 77.1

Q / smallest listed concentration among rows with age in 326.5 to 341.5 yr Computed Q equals 76.91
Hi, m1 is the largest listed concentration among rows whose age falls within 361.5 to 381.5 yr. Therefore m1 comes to 91.98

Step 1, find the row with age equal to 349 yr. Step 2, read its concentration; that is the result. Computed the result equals 81.44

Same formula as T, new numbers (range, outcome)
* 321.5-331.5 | 78.1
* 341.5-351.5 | 81.7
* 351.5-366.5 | 79.8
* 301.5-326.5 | 74.7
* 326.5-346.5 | 78.6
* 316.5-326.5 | 76.7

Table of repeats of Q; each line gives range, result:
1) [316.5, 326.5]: 74.52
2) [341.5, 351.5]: 81.44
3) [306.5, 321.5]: 73.44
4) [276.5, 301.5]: 71.95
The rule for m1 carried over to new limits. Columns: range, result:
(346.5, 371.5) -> 81.44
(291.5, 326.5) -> 78.83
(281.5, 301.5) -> 75.78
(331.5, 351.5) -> 82.05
